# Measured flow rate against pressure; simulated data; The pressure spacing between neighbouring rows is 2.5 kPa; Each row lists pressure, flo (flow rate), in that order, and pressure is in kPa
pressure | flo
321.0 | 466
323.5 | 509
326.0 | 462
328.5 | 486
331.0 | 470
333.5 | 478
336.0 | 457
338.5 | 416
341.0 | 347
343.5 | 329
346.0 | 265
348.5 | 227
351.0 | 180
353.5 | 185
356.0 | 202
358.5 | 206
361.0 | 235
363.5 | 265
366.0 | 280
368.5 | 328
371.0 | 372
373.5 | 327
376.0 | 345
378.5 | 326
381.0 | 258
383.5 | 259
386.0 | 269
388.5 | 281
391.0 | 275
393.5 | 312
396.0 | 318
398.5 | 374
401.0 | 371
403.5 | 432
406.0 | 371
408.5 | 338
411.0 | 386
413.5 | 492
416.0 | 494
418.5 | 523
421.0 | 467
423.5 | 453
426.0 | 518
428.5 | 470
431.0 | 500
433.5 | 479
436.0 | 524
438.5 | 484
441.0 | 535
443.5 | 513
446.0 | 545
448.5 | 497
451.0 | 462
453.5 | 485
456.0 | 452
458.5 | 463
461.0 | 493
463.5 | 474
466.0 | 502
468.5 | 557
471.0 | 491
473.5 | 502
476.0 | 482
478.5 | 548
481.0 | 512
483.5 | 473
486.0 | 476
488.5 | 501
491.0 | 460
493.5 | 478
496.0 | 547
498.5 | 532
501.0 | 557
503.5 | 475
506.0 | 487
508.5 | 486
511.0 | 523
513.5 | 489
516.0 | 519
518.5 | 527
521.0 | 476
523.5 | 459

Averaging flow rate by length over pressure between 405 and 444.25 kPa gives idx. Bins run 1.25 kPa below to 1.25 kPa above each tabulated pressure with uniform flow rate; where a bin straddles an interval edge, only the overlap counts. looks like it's 472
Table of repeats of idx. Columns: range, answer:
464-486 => 505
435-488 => 498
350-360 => 195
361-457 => 402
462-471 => 508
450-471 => 487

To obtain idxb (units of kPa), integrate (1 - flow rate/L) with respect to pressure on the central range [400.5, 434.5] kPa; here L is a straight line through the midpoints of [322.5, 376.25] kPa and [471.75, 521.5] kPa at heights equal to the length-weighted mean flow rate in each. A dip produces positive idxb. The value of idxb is -3.2 kPa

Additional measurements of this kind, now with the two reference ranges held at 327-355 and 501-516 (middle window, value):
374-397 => 5.6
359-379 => 3.7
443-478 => -3.0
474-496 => -0.8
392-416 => 1.4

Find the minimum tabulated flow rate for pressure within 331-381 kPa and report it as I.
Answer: 180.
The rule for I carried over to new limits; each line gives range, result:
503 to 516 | 475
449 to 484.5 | 452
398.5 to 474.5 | 338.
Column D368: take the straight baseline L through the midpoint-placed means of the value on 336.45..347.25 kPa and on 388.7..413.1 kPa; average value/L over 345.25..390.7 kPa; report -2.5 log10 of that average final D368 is 0.30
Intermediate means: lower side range 348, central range 267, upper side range 355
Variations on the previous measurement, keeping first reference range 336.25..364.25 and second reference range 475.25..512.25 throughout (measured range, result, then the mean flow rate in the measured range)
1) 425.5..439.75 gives -0.225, 495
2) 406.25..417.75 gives -0.158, 427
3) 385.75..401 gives 0.086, 313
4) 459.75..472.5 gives -0.104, 503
